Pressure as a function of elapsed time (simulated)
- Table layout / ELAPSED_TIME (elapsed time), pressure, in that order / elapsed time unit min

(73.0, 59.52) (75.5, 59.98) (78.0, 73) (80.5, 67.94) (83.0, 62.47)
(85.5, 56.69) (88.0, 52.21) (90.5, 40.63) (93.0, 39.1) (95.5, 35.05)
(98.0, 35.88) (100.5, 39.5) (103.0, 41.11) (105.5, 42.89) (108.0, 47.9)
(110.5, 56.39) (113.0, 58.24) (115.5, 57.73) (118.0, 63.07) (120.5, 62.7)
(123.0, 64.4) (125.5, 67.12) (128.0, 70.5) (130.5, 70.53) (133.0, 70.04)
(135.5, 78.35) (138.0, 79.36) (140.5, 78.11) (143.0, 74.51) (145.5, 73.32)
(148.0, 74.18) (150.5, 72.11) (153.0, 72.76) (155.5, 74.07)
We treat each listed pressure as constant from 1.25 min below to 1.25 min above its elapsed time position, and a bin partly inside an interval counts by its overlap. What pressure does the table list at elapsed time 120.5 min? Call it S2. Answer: 62.7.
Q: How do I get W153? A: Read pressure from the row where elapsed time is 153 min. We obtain 72.76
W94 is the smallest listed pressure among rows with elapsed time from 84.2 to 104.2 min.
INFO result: 35.05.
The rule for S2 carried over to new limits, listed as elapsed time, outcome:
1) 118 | 63.07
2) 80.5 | 67.94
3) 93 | 39.1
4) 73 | 59.52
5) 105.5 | 42.89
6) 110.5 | 56.39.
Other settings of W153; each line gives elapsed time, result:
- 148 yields 74.18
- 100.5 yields 39.5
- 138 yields 79.36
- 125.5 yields 67.12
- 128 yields 70.5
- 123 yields 64.4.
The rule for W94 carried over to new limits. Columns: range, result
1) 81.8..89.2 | 52.21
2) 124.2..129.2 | 67.12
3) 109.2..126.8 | 56.39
